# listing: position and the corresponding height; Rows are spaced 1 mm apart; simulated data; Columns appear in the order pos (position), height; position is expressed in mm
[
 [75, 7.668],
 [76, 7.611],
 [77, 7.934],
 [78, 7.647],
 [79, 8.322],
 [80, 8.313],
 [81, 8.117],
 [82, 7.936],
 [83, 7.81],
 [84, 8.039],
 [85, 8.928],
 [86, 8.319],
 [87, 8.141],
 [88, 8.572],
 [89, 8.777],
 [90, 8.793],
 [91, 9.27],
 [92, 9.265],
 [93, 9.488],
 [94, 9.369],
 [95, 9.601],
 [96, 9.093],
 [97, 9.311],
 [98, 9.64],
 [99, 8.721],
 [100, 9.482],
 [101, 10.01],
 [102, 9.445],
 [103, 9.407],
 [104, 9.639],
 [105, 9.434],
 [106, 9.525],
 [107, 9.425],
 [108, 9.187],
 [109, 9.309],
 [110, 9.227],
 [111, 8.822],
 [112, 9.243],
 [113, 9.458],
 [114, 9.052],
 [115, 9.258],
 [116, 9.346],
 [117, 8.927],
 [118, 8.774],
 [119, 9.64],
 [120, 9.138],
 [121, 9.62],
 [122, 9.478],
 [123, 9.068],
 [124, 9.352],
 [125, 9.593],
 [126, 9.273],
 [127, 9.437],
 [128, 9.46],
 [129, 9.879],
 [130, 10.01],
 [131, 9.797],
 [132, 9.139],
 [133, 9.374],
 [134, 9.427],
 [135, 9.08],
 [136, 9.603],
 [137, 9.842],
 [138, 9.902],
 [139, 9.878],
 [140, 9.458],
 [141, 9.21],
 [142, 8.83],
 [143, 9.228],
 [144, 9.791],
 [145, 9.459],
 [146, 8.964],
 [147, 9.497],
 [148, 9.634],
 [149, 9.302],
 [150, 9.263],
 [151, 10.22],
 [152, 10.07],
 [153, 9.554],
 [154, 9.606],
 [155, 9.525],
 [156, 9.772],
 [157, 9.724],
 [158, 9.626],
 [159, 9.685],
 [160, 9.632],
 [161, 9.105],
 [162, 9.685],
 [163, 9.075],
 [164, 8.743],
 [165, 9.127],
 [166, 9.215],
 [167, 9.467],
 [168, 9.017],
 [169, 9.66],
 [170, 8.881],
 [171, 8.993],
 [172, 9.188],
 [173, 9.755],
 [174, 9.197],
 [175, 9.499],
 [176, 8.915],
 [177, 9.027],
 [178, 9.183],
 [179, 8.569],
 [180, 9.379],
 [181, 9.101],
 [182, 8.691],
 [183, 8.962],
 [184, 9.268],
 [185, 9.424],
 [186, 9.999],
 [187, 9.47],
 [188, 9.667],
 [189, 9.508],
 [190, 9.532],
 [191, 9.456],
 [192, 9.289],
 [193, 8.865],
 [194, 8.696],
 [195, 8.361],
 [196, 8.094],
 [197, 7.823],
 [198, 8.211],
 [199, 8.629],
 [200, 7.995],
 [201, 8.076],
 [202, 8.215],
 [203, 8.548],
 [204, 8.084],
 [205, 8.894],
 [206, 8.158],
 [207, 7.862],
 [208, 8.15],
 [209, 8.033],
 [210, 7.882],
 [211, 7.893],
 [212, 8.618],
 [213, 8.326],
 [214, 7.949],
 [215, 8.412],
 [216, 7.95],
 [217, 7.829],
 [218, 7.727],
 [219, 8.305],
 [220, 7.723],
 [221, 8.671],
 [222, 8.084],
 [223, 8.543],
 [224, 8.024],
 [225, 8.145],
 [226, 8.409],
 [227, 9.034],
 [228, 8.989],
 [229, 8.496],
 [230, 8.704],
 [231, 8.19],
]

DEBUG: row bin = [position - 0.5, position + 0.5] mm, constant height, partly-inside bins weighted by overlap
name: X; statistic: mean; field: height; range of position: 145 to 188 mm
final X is 9.35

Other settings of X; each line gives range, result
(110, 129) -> 9.29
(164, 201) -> 9.04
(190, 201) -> 8.57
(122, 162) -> 9.52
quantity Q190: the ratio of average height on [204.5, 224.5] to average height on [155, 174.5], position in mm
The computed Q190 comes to 0.87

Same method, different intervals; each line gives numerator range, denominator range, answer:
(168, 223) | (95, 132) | 0.93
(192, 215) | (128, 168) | 0.87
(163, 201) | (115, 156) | 0.95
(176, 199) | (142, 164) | 0.95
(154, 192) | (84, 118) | 1.02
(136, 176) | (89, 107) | 1.01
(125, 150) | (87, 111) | 1.02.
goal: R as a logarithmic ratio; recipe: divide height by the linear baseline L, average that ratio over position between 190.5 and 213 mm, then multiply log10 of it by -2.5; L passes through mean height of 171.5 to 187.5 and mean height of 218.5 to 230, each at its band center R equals 0.059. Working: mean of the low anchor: 9.23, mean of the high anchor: 8.42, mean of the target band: 8.36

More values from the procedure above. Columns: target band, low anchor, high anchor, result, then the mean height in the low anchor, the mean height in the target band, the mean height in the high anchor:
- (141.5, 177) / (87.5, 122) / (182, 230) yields -0.06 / 9.28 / 9.39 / 8.52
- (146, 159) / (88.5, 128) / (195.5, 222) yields -0.10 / 9.31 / 9.62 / 8.15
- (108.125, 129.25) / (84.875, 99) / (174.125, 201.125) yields -0.03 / 9.03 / 9.29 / 8.97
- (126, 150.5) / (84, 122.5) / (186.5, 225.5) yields -0.06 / 9.2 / 9.47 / 8.4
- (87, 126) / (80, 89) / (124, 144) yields -0.06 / 8.27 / 9.27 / 9.5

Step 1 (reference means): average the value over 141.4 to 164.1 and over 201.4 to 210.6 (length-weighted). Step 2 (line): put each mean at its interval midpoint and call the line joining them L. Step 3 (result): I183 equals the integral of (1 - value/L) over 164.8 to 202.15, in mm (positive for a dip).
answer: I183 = -1.2 mm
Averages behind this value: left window 9.49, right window 8.2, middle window 9.02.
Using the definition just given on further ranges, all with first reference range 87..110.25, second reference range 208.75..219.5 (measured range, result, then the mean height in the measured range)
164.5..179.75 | -1.2 mm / 9.18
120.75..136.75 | -0.9 mm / 9.48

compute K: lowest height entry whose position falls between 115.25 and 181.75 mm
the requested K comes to 8.569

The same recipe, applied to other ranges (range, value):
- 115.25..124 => 8.774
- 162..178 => 8.743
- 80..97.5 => 7.81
